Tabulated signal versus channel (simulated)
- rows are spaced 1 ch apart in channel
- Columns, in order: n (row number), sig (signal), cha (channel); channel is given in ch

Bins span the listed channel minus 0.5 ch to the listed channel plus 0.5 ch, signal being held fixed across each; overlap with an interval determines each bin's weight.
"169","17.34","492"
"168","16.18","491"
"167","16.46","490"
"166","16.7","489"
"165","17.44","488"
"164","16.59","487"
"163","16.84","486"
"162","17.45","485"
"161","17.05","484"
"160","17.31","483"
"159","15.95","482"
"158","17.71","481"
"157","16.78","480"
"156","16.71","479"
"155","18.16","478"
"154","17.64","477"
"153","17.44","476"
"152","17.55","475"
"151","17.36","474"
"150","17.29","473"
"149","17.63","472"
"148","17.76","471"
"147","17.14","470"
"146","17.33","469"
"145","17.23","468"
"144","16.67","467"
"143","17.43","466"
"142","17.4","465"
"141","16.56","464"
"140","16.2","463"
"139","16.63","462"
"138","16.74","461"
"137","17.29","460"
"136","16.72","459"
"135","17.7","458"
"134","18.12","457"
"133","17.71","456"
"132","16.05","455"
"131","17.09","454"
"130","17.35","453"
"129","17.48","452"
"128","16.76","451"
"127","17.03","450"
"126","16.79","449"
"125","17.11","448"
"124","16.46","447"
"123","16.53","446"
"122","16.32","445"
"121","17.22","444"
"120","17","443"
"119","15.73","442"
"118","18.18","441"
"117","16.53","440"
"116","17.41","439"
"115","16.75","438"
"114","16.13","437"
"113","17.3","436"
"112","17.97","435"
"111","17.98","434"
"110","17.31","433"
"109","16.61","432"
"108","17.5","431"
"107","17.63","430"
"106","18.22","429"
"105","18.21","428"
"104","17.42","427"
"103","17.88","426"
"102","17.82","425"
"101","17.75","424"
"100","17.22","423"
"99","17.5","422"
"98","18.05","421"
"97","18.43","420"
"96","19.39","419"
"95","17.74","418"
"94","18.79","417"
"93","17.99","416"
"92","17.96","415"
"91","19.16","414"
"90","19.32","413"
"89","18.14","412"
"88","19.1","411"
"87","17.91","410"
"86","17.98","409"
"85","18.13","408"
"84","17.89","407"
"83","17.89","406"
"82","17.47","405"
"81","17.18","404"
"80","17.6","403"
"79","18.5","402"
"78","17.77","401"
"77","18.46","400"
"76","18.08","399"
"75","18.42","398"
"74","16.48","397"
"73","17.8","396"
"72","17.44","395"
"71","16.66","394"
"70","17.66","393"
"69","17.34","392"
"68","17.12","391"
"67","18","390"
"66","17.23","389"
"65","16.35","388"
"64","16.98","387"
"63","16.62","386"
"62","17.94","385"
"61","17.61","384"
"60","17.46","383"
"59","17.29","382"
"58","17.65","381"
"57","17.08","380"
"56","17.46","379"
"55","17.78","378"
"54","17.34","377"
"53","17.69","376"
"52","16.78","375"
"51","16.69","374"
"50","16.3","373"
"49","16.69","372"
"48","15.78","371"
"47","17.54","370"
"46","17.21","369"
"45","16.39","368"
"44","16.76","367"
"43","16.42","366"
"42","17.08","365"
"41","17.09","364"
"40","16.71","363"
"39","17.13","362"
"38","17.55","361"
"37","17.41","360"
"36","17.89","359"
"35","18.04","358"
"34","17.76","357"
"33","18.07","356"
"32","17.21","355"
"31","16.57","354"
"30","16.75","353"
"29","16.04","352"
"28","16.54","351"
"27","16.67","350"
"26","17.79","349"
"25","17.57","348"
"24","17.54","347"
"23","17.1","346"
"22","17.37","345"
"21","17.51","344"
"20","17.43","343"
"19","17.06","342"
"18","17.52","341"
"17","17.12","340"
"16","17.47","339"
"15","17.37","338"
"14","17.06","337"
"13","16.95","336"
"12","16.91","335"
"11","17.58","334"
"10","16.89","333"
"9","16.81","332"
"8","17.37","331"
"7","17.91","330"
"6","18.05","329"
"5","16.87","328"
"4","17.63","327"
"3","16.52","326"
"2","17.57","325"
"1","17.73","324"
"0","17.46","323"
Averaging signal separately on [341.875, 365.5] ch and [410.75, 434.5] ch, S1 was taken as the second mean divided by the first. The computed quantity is 1.05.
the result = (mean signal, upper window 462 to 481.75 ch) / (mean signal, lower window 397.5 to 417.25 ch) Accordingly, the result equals 0.95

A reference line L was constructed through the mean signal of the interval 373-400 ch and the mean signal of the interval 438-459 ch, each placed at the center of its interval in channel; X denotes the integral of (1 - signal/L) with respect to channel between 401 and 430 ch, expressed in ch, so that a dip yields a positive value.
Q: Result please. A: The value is -1.5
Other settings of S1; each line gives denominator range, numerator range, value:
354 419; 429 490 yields 0.98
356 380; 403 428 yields 1.06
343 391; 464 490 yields 1.00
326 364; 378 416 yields 1.03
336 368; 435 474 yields 0.99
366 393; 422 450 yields 1.01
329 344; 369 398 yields 0.99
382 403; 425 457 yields 0.98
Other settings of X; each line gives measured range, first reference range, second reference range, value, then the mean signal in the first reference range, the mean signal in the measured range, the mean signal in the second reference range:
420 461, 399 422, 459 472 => 0.7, 18.2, 17.3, 17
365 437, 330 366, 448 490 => -1.7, 17.2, 17.6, 17.1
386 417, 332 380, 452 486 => -1.2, 17.1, 17.8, 17.2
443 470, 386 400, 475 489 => 0.3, 17.4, 17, 17.2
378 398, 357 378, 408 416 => 0.4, 17.1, 17.3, 18.5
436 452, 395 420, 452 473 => 0.6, 18.1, 16.8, 17.1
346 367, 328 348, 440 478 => 0.1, 17.3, 17.2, 17.1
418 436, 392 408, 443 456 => -0.6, 17.7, 17.8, 16.9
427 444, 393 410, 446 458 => 0.0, 17.7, 17.3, 17.1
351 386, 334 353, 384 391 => 0.1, 17.2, 17.1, 17.2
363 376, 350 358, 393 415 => 0.4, 17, 16.8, 18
